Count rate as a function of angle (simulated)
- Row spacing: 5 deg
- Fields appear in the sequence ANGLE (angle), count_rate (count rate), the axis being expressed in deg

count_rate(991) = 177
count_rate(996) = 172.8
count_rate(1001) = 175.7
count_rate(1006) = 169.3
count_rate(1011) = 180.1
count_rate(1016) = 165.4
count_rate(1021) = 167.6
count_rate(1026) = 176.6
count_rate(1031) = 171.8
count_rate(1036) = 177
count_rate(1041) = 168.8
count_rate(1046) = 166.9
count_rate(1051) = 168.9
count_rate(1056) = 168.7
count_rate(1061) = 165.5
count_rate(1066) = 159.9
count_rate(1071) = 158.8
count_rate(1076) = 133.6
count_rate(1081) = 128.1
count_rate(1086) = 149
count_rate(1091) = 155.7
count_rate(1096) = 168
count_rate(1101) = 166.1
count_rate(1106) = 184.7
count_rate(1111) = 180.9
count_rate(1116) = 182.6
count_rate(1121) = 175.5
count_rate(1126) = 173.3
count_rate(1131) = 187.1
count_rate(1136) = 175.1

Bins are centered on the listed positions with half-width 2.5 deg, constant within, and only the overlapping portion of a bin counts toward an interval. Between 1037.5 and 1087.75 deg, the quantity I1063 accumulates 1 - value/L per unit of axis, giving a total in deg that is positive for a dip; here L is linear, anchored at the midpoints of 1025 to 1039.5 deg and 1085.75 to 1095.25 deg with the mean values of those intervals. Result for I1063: 2.4 deg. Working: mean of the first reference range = 175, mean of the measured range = 157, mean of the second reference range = 156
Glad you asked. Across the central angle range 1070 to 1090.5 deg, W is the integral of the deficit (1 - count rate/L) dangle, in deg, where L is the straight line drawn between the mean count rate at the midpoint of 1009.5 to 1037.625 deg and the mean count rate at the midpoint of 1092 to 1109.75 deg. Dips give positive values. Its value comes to 3.5 deg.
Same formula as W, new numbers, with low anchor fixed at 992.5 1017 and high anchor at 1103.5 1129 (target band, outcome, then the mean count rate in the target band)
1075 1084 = 2.3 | 131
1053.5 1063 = 0.5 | 167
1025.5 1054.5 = 0.7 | 171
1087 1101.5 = 1.4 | 161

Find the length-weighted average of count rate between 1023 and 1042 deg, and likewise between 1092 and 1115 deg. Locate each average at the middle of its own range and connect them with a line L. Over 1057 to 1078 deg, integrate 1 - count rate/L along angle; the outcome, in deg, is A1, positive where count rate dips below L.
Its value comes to 2.2 deg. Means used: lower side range 174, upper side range 174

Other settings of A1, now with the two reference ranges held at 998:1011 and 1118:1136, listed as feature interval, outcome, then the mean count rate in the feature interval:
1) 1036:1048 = 0.38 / 170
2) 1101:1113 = -0.12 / 179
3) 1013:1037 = 0.44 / 172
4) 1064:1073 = 0.86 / 159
